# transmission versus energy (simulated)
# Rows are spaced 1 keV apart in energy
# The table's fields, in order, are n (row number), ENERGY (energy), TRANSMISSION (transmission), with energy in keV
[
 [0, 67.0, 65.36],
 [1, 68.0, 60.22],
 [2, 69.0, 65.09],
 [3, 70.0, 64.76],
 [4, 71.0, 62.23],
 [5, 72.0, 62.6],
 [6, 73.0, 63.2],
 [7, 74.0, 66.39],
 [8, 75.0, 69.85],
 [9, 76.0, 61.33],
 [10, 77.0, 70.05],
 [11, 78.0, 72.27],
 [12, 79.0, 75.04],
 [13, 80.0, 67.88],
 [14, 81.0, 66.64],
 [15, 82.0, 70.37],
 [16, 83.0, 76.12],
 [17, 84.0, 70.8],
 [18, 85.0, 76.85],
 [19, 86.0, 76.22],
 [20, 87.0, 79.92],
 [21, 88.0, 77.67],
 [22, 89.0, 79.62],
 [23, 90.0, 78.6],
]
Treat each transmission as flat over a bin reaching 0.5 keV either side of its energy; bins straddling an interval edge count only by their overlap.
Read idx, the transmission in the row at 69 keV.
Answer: 65.09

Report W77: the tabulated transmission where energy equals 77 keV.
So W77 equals 70.05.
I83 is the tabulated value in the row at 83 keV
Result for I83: 76.12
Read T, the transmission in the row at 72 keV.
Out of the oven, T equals 62.6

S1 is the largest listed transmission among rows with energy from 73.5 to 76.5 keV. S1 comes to 69.85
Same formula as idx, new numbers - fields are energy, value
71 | 62.23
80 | 67.88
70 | 64.76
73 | 63.2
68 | 60.22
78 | 72.27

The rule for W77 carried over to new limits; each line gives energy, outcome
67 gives 65.36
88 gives 77.67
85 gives 76.85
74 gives 66.39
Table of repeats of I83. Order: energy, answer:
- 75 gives 69.85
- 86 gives 76.22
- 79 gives 75.04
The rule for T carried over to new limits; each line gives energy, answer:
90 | 78.6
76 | 61.33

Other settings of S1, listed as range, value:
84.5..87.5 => 79.92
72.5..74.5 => 66.39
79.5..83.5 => 76.12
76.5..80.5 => 75.04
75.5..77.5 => 70.05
